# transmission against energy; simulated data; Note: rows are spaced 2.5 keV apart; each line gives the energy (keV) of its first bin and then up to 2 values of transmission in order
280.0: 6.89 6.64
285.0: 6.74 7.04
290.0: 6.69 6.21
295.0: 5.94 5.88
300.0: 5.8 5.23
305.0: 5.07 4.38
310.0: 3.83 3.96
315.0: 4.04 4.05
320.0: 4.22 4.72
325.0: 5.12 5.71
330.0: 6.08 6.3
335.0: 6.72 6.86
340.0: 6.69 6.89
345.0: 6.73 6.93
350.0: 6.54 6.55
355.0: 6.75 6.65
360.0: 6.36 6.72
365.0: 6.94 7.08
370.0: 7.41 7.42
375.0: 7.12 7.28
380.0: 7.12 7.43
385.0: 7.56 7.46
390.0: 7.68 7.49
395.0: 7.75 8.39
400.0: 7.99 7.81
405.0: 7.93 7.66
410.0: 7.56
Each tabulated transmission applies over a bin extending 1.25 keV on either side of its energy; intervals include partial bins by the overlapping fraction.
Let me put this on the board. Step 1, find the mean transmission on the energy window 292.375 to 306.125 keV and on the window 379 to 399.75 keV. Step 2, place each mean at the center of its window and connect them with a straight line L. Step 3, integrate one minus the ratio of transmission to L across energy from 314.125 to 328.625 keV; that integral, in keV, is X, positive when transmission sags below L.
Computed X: 3.5 keV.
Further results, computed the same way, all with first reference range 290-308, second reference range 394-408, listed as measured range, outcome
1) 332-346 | -0.4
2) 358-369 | 0.5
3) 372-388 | 0.3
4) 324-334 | 0.7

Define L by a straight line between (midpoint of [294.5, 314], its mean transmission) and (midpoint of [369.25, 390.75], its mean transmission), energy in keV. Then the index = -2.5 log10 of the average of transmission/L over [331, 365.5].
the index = -0.05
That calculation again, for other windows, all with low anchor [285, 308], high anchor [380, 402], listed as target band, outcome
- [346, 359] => 0.04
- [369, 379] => 0.01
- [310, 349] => 0.17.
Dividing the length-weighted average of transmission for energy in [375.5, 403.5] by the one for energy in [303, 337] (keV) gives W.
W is 1.53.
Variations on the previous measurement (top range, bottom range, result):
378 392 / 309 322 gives 1.83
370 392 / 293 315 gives 1.48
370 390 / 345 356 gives 1.10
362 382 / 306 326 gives 1.67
